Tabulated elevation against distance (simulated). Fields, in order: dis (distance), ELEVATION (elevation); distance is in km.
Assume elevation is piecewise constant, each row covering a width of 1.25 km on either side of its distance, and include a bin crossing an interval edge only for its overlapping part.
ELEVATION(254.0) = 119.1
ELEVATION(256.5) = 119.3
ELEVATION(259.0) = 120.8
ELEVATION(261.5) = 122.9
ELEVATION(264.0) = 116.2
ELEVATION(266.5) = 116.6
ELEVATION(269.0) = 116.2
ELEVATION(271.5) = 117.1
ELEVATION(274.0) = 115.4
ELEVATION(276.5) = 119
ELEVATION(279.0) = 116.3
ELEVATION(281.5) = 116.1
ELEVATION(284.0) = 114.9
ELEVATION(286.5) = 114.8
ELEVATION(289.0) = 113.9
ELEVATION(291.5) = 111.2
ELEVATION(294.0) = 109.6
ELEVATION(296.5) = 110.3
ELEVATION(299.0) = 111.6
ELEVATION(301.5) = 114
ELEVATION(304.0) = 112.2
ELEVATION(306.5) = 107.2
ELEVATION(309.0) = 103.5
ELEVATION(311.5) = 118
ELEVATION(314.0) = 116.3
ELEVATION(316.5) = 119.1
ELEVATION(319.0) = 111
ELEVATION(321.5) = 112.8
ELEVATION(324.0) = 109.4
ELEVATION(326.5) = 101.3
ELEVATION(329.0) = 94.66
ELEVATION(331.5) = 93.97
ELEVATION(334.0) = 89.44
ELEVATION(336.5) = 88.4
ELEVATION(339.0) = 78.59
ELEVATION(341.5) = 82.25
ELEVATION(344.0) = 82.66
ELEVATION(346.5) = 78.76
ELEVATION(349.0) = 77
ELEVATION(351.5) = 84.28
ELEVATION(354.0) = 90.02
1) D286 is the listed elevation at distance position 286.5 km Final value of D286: 114.8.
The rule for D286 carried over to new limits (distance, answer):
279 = 116.3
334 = 89.44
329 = 94.66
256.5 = 119.3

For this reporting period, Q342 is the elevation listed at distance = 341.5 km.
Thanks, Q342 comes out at 82.25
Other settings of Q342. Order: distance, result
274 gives 115.4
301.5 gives 114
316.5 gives 119.1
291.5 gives 111.2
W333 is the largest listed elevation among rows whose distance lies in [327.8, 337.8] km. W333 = 94.66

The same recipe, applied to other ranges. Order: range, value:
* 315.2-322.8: 119.1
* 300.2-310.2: 114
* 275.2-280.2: 119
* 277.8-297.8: 116.3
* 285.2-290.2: 114.8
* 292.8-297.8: 110.3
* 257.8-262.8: 122.9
